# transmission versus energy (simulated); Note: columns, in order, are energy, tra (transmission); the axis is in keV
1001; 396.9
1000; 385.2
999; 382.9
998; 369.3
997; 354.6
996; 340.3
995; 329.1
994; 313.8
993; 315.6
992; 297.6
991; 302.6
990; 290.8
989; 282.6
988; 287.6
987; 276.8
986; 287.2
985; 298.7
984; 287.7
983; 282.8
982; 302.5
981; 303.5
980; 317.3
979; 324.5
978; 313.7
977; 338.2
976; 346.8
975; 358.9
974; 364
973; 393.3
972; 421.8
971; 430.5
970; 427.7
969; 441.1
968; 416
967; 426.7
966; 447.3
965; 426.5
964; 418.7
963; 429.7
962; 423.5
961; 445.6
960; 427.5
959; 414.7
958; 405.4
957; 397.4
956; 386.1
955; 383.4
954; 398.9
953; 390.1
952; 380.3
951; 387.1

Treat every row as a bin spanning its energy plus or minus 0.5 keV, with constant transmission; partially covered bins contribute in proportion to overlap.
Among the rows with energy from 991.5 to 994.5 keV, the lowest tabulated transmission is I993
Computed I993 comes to 297.6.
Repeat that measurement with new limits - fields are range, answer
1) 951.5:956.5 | 380.3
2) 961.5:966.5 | 418.7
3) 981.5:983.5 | 282.8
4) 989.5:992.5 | 290.8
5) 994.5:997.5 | 329.1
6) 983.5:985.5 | 287.7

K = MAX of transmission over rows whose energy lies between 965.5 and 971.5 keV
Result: 447.3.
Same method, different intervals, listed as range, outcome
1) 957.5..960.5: 427.5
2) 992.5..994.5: 315.6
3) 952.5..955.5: 398.9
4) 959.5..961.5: 445.6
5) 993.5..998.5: 369.3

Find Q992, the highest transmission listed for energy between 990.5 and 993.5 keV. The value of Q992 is 315.6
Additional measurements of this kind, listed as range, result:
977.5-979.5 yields 324.5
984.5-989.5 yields 298.7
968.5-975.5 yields 441.1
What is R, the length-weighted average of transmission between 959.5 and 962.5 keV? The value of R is 432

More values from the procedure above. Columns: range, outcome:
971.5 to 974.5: 393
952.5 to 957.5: 391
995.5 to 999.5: 362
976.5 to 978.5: 326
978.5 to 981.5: 315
